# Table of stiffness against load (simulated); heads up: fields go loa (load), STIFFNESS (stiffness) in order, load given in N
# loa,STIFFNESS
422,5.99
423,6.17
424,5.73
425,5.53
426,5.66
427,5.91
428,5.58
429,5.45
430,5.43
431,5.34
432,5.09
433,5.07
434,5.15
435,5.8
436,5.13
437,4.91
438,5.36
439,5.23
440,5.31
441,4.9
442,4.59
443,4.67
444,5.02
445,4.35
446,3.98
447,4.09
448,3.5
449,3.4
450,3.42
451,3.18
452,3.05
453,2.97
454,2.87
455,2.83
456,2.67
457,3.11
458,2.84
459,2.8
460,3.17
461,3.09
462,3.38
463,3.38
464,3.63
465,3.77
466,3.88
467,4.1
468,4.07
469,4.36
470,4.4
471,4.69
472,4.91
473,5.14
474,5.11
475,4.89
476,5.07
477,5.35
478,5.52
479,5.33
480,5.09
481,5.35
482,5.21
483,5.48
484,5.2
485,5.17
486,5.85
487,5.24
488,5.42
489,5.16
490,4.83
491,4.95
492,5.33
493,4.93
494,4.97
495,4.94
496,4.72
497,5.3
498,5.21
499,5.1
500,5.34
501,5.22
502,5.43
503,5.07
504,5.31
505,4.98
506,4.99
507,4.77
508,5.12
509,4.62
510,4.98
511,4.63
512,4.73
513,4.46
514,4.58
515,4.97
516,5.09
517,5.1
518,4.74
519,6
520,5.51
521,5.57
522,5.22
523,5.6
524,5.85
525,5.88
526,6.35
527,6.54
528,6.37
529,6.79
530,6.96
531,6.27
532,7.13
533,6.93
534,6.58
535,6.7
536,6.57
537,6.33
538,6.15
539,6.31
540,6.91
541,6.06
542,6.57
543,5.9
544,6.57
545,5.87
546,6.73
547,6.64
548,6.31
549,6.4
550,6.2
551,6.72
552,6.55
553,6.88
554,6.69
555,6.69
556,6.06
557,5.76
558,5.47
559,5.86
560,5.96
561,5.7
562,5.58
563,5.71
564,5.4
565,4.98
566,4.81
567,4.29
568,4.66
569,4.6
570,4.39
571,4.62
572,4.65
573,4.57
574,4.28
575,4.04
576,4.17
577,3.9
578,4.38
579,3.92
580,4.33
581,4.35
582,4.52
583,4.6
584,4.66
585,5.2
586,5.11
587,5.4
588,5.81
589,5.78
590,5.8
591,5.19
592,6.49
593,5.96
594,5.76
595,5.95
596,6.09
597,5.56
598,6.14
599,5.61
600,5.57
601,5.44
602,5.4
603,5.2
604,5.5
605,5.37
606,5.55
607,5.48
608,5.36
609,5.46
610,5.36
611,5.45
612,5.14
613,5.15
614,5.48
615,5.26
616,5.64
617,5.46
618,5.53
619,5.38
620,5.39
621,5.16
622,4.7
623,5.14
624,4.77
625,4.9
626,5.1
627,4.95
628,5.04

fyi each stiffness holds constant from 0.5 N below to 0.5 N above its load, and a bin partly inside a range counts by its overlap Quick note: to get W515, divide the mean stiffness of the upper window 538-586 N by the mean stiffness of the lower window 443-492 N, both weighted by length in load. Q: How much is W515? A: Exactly 1.27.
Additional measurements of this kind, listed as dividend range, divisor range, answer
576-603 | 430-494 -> 1.17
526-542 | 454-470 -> 1.92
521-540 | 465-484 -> 1.31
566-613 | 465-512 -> 1.02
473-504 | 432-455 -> 1.20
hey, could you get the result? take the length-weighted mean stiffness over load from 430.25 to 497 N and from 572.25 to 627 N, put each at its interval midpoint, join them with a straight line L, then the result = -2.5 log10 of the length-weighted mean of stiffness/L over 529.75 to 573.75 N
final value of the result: -0.20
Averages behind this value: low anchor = 4.49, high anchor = 5.2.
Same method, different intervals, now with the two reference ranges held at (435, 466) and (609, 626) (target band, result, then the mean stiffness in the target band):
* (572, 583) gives 0.15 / 4.28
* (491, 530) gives -0.21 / 5.29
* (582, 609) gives -0.09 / 5.52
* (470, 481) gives -0.24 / 5.09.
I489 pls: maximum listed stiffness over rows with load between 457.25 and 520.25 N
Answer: 6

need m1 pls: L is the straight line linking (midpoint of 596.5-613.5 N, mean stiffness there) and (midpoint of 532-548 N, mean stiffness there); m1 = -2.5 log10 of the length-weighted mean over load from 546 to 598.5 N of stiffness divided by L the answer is 0.111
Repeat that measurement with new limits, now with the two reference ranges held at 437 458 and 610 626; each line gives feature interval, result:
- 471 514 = -0.19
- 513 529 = -0.23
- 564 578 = 0.09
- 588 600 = -0.16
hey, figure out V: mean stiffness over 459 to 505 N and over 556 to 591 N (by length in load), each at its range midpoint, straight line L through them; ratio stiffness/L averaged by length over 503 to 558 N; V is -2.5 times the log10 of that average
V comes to -0.21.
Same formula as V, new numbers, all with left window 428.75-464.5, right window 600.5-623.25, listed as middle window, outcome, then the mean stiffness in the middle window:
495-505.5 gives -0.15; 5.16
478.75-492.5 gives -0.19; 5.26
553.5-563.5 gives -0.20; 5.95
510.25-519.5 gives -0.07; 4.92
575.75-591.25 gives 0.07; 4.82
